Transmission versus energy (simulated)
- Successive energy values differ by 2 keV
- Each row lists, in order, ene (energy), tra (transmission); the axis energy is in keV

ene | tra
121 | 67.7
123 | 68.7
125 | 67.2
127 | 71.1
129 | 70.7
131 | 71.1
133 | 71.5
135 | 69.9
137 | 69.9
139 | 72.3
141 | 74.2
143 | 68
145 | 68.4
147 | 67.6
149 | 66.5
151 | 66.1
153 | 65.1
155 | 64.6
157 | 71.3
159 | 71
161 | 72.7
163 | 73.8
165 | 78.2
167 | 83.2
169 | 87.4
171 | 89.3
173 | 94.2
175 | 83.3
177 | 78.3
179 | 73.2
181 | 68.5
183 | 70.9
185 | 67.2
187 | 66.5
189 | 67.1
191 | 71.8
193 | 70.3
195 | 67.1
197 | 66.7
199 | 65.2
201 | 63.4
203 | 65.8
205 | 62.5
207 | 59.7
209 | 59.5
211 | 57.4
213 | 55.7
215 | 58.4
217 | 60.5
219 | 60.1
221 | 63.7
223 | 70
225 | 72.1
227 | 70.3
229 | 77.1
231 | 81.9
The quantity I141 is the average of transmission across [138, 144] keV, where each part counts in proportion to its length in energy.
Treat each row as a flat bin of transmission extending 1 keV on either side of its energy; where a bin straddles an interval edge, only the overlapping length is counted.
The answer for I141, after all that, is 71.5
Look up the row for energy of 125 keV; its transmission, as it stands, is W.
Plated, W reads 67.2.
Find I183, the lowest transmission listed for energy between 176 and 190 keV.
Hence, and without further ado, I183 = 66.5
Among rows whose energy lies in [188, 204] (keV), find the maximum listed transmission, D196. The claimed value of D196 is 71.8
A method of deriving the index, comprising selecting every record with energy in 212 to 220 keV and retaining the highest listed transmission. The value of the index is 60.5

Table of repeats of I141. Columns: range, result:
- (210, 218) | 58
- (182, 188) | 68.2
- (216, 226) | 65.3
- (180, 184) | 69.7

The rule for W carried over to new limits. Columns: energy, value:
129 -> 70.7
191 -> 71.8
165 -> 78.2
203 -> 65.8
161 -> 72.7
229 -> 77.1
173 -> 94.2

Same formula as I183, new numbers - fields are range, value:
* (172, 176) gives 83.3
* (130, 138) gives 69.9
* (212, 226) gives 55.7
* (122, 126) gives 67.2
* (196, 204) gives 63.4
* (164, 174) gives 78.2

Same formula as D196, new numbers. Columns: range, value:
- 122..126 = 68.7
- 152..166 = 78.2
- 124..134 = 71.5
